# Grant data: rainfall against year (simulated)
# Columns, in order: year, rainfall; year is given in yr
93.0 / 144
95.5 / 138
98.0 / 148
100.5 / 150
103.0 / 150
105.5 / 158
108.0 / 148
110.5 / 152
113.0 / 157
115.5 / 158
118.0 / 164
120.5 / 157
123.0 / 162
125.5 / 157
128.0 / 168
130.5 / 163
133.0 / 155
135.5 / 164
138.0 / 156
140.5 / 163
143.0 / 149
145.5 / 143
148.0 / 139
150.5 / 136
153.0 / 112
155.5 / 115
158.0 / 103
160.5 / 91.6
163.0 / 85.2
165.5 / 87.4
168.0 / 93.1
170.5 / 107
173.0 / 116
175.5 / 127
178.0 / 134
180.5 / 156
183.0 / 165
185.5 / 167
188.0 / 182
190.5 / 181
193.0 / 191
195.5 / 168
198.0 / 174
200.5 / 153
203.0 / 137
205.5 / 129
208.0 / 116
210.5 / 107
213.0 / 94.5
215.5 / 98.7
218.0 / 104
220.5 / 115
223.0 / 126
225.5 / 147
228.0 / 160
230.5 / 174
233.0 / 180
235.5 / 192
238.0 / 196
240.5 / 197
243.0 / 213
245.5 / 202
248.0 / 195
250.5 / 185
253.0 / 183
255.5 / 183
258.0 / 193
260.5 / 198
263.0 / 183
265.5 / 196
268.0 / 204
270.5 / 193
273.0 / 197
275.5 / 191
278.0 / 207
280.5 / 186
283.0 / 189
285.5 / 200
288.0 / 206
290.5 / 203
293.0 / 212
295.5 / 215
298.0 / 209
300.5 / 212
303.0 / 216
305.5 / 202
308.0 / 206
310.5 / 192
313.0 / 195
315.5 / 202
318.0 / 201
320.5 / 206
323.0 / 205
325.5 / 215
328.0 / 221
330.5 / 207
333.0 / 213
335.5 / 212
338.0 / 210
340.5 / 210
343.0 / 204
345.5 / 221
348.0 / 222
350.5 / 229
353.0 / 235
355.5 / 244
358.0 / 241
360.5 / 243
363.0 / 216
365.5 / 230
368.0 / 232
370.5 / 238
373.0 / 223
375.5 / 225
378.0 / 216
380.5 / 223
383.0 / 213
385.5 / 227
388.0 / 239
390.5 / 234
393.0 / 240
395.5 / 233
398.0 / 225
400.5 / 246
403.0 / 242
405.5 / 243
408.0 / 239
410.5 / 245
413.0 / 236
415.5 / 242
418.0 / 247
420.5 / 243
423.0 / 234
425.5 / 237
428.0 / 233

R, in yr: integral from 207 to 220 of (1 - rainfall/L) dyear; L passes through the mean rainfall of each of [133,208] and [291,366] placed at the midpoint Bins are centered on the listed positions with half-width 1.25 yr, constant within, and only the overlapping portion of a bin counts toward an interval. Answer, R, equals 4.5 yr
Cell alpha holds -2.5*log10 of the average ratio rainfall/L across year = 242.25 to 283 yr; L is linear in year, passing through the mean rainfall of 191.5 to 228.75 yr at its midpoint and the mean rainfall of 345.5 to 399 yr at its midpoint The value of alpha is -0.17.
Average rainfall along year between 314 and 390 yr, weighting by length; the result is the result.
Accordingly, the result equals 221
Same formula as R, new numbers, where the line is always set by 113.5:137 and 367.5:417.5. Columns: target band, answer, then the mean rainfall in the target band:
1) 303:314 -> 0.5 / 201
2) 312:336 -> 0.8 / 208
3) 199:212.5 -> 4.1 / 127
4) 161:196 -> 7.5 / 138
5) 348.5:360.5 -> -0.7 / 237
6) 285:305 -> -0.2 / 209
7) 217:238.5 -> 4.0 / 154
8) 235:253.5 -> -0.3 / 196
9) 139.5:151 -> 1.4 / 146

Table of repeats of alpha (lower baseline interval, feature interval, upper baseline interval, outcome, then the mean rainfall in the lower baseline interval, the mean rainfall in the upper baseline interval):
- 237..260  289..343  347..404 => 0.03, 194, 231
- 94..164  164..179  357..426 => 0.40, 145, 234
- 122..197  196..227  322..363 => 0.28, 141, 221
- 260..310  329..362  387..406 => -0.01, 201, 238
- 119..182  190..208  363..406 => -0.03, 134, 230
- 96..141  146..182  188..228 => 0.26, 157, 138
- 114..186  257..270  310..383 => -0.06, 137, 218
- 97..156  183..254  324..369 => 0.14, 151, 222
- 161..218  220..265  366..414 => -0.13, 134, 233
